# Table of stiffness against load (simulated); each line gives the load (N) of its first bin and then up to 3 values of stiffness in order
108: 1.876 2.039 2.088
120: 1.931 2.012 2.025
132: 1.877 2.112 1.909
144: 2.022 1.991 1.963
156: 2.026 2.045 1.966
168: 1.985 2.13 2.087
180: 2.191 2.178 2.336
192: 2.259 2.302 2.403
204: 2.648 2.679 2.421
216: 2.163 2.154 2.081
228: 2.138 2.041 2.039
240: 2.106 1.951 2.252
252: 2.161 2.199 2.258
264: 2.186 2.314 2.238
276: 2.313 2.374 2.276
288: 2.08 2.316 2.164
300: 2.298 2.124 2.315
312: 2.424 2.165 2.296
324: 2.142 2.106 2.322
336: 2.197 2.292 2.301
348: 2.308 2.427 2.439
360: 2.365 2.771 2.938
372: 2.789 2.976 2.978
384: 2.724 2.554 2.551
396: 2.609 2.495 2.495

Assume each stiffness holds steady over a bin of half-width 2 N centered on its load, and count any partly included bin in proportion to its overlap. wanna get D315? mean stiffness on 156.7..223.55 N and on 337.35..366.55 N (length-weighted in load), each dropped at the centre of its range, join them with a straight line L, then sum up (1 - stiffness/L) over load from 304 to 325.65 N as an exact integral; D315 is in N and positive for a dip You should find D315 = 1.1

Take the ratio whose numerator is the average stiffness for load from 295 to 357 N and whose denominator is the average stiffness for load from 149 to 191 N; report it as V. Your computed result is 1.1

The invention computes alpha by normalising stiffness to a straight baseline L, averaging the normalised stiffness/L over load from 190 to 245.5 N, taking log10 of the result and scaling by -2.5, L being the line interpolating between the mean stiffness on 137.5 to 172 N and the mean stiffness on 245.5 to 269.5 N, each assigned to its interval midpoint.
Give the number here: -0.06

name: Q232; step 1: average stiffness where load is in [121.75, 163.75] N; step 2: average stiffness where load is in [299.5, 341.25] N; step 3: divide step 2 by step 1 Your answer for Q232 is 1.12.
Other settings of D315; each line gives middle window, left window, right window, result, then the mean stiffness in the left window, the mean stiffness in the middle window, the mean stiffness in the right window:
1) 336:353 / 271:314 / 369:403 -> 1.4 N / 2.27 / 2.31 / 2.71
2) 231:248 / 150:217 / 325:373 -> 1.7 N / 2.22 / 2.06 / 2.42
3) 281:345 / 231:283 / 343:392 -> 4.6 N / 2.19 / 2.24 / 2.63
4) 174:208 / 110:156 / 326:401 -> -3.0 N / 2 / 2.32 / 2.53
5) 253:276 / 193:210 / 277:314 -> 1.0 N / 2.49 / 2.24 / 2.26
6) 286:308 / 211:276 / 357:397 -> 1.7 N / 2.17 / 2.21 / 2.72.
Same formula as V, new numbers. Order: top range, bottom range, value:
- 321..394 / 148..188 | 1.21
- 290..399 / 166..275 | 1.10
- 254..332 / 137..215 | 1.03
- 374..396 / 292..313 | 1.21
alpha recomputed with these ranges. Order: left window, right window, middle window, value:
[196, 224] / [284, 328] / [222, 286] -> 0.06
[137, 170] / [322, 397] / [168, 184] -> -0.04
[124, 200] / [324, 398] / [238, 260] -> 0.07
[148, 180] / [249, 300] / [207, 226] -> -0.07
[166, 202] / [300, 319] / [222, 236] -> 0.07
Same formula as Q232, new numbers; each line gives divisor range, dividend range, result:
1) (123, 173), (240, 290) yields 1.10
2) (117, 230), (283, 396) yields 1.13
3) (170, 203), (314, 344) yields 0.99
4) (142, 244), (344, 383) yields 1.22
